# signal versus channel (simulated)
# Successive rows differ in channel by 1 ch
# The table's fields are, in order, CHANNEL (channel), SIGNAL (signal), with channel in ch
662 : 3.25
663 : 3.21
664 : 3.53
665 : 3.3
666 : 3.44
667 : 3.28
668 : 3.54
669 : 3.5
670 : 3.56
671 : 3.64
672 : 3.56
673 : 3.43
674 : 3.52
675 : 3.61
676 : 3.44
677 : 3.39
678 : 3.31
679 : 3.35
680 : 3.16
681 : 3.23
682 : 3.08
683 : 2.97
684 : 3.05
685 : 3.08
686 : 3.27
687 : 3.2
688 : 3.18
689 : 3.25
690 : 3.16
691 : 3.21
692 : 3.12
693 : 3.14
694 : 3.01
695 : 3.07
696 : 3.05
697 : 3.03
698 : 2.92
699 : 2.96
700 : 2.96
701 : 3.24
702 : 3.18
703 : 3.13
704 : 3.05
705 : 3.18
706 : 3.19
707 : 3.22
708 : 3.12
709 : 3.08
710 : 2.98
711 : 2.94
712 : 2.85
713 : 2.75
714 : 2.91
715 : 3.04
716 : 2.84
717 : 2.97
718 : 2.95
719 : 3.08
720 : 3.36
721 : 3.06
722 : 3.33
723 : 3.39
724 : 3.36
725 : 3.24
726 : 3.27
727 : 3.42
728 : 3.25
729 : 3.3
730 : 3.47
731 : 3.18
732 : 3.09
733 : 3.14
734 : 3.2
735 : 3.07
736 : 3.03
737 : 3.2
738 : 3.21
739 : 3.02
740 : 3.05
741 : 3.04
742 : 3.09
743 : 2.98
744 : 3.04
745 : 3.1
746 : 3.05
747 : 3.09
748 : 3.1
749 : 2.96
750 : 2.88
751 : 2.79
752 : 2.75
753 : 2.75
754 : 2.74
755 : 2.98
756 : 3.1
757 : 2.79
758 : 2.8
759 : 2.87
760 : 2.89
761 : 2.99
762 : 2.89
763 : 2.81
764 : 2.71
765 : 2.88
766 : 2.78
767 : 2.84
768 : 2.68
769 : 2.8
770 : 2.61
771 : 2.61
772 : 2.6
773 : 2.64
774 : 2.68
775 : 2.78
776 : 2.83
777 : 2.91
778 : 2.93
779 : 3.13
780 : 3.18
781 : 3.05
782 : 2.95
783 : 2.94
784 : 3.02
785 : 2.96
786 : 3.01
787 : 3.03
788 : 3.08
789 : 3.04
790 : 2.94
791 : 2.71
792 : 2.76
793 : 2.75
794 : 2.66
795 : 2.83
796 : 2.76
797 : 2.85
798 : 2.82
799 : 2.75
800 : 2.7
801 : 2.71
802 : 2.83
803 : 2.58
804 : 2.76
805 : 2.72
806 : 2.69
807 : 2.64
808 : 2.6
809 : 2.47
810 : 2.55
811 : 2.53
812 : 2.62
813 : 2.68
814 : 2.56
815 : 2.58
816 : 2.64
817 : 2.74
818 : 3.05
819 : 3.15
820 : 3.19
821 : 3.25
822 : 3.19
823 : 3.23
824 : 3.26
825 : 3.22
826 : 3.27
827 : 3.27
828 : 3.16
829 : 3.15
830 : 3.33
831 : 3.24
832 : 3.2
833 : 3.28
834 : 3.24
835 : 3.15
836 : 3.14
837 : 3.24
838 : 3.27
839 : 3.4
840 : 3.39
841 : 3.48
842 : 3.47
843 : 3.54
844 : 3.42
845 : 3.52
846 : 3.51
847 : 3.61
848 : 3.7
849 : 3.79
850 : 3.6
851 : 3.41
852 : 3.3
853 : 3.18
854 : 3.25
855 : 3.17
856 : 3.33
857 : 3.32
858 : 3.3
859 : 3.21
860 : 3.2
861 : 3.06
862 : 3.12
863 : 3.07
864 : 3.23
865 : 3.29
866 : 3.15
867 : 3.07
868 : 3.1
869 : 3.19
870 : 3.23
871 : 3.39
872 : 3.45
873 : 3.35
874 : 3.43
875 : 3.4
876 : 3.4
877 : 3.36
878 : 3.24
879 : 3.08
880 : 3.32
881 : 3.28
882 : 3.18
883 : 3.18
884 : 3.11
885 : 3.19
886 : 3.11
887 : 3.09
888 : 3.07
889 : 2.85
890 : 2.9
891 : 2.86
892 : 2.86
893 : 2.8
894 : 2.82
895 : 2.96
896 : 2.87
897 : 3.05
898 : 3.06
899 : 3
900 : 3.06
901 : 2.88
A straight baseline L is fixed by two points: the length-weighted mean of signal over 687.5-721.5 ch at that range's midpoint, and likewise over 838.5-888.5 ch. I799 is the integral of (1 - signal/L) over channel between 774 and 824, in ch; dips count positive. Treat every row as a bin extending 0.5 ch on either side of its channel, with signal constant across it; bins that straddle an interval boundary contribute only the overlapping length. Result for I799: 5.63 ch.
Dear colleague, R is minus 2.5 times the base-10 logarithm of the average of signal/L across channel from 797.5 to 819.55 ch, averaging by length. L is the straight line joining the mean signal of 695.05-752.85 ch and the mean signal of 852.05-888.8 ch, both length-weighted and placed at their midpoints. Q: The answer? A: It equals 0.17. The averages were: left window 3.09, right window 3.22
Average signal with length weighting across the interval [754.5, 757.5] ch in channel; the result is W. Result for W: 2.96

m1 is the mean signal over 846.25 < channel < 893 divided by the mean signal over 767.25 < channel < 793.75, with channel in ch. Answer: 1.13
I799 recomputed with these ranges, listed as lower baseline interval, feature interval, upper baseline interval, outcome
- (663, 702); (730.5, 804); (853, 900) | 7.0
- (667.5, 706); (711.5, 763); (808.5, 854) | 2.6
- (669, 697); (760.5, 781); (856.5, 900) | 2.5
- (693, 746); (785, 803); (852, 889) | 1.9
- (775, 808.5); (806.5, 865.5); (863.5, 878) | -1.3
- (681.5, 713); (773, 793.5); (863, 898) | 1.2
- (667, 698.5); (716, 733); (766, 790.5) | -0.7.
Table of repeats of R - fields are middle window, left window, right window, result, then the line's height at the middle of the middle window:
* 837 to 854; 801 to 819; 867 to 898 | -0.19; 2.9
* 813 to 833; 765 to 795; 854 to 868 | -0.02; 3.04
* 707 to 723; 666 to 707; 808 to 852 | 0.06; 3.22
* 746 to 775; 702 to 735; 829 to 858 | 0.14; 3.21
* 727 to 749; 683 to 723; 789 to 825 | -0.05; 2.99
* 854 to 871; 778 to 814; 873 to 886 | -0.01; 3.17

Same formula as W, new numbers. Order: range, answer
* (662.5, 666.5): 3.37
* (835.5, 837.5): 3.19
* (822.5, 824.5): 3.25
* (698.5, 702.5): 3.08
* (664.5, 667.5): 3.34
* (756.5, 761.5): 2.87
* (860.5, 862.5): 3.09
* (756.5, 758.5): 2.79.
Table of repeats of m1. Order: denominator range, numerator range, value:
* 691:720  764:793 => 0.94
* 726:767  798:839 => 0.98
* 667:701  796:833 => 0.89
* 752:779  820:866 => 1.18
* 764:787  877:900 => 1.07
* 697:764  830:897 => 1.06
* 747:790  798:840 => 1.03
